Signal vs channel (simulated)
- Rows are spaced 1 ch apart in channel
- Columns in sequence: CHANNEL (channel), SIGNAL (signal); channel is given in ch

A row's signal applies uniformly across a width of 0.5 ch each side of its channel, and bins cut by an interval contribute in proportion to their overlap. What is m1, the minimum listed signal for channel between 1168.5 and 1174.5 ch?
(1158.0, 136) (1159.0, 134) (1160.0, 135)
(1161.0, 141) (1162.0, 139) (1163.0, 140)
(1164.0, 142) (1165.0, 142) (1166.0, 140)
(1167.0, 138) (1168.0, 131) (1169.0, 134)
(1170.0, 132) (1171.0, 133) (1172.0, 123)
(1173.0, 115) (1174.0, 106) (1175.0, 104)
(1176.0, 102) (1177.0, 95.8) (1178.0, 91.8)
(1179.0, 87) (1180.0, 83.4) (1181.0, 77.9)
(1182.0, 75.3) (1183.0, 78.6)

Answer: 106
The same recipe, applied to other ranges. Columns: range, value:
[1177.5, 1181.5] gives 77.9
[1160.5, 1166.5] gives 139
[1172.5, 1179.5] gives 87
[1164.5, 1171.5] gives 131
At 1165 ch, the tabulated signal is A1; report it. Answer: 142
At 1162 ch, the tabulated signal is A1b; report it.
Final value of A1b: 139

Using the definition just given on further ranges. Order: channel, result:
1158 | 136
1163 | 140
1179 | 87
